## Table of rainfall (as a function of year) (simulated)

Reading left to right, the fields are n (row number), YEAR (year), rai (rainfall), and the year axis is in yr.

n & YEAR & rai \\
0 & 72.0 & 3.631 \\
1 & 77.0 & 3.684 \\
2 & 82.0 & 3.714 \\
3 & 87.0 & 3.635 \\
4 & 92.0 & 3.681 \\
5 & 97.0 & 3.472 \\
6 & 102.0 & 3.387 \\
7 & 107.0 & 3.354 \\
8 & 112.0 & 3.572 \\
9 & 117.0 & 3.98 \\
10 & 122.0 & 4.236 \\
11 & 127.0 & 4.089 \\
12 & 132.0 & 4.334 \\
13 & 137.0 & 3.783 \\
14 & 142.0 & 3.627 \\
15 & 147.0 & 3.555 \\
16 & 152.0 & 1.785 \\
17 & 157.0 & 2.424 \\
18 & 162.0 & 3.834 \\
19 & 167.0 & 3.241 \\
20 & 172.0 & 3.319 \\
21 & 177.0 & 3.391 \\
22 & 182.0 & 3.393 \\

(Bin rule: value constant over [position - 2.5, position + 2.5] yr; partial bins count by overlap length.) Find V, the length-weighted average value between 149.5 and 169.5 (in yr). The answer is 2.82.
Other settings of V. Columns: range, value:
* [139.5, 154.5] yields 2.99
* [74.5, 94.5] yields 3.68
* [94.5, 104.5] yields 3.43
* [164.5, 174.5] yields 3.28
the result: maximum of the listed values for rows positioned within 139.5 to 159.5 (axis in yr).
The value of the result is 3.627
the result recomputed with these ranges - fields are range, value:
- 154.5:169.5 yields 3.834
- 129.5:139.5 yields 4.334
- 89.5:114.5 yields 3.681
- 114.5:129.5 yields 4.236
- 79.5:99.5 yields 3.714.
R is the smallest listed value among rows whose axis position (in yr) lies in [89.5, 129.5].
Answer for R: 3.354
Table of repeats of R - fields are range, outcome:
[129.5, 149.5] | 3.555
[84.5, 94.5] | 3.635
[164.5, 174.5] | 3.241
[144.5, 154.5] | 1.785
